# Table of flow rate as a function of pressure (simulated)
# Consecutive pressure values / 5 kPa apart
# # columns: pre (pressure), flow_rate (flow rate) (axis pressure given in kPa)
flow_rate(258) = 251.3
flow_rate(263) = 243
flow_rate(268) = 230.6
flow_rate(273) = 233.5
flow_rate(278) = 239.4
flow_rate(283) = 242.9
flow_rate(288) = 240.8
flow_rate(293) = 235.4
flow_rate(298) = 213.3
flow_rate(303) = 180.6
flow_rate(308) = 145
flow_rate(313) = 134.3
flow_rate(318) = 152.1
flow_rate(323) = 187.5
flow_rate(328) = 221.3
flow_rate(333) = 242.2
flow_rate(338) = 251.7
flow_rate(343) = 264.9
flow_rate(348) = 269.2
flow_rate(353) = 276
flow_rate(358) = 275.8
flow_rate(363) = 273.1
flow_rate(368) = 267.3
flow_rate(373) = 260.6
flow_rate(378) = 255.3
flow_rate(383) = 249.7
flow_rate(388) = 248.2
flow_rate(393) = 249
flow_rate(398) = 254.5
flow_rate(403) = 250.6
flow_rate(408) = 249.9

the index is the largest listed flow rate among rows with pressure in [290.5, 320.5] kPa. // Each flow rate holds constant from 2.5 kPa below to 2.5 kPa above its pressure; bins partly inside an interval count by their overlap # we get 235.4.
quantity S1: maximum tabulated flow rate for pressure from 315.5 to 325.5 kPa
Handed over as 187.5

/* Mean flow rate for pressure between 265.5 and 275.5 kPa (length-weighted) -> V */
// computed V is 232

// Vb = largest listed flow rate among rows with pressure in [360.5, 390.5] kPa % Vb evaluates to 273.1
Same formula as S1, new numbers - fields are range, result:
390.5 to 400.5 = 254.5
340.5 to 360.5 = 276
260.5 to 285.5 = 243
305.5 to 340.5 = 251.7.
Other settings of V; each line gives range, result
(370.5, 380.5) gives 258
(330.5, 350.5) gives 257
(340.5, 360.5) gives 271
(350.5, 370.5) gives 273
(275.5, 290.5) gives 241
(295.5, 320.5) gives 165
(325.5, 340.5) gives 238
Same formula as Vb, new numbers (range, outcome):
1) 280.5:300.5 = 242.9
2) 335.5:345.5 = 264.9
